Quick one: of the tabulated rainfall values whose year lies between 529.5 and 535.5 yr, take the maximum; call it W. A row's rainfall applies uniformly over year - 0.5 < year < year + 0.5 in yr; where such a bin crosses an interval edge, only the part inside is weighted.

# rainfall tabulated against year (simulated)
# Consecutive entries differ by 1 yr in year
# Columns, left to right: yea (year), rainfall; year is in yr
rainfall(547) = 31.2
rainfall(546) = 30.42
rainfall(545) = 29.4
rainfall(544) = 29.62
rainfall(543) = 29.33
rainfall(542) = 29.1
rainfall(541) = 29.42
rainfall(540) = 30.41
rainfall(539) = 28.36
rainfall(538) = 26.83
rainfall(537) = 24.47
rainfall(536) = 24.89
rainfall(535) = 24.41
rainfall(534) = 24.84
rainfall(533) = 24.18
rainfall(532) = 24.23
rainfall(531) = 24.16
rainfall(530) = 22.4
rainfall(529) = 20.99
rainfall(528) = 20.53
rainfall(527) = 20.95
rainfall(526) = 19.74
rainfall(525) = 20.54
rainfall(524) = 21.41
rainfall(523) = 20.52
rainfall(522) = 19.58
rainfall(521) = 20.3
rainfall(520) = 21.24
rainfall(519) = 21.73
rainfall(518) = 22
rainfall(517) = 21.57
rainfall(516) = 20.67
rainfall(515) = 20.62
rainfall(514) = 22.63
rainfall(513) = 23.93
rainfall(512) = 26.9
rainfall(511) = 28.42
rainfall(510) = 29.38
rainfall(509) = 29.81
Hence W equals 24.84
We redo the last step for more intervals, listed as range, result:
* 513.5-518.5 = 22.63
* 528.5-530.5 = 22.4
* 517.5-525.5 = 22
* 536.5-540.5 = 30.41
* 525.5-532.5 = 24.23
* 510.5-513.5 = 28.42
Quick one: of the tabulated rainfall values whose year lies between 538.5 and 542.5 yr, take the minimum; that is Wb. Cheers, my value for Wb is 28.36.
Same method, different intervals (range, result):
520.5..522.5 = 19.58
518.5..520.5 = 21.24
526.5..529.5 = 20.53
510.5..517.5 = 20.62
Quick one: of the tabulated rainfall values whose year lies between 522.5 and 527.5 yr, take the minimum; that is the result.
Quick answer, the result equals 19.74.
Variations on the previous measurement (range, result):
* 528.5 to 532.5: 20.99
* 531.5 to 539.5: 24.18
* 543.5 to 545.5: 29.4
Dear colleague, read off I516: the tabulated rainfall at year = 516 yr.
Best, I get 20.67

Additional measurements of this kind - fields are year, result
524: 21.41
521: 20.3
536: 24.89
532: 24.23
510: 29.38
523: 20.52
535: 24.41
